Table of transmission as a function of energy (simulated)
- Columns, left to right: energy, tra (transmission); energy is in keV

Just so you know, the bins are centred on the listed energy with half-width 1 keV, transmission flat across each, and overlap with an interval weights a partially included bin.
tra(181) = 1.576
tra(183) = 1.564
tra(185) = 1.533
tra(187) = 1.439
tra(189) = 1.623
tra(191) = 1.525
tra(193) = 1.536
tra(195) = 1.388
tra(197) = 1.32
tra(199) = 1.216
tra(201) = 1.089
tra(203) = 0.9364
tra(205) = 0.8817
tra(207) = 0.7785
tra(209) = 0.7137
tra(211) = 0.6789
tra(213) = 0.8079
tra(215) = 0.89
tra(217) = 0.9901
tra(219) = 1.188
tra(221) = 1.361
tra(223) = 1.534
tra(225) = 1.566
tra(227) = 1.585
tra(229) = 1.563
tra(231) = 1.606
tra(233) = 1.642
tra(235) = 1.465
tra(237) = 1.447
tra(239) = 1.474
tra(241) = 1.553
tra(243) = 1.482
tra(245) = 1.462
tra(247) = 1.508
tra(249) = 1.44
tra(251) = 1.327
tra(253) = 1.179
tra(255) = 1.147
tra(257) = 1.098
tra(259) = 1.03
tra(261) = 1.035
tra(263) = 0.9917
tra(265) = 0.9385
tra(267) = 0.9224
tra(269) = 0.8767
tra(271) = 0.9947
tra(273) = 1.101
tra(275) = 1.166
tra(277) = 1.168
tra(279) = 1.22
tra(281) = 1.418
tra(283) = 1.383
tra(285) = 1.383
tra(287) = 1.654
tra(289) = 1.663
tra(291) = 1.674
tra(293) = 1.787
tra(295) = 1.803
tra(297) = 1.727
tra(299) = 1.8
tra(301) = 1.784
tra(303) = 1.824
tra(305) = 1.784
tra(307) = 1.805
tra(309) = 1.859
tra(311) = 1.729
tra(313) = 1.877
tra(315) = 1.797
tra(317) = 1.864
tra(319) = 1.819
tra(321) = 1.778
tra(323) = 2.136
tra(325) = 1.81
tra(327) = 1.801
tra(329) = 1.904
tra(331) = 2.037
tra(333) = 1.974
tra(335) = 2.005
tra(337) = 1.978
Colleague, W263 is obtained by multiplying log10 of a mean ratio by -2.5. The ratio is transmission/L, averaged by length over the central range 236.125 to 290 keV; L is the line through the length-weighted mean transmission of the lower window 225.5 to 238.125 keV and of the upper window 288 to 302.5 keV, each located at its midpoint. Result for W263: 0.29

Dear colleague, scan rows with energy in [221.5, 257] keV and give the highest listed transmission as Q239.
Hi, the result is 1.642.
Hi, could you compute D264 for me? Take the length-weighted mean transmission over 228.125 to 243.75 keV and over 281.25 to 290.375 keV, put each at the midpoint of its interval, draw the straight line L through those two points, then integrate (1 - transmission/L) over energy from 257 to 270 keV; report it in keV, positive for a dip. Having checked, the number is 4.7 keV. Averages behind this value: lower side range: 1.53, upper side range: 1.52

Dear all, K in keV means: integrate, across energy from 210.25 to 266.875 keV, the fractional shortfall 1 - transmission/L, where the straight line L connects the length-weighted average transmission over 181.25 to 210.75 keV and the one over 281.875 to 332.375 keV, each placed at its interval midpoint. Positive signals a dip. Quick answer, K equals 6.4 keV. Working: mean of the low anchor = 1.25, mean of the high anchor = 1.78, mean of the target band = 1.28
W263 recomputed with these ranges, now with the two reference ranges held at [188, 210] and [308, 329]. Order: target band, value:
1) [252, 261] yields 0.33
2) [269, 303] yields 0.14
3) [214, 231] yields -0.03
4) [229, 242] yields -0.11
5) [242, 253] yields 0.02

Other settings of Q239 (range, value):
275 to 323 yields 2.136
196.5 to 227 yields 1.585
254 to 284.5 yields 1.418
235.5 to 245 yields 1.553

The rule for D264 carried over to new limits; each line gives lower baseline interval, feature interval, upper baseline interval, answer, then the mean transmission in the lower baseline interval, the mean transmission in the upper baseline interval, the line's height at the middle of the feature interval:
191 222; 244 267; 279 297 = 3.1 keV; 1.07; 1.58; 1.38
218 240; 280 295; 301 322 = 1.2 keV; 1.49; 1.81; 1.72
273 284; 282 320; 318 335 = -4.4 keV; 1.26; 1.91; 1.56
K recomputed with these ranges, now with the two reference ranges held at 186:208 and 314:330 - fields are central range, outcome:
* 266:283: 5.3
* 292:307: -0.3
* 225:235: -1.2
